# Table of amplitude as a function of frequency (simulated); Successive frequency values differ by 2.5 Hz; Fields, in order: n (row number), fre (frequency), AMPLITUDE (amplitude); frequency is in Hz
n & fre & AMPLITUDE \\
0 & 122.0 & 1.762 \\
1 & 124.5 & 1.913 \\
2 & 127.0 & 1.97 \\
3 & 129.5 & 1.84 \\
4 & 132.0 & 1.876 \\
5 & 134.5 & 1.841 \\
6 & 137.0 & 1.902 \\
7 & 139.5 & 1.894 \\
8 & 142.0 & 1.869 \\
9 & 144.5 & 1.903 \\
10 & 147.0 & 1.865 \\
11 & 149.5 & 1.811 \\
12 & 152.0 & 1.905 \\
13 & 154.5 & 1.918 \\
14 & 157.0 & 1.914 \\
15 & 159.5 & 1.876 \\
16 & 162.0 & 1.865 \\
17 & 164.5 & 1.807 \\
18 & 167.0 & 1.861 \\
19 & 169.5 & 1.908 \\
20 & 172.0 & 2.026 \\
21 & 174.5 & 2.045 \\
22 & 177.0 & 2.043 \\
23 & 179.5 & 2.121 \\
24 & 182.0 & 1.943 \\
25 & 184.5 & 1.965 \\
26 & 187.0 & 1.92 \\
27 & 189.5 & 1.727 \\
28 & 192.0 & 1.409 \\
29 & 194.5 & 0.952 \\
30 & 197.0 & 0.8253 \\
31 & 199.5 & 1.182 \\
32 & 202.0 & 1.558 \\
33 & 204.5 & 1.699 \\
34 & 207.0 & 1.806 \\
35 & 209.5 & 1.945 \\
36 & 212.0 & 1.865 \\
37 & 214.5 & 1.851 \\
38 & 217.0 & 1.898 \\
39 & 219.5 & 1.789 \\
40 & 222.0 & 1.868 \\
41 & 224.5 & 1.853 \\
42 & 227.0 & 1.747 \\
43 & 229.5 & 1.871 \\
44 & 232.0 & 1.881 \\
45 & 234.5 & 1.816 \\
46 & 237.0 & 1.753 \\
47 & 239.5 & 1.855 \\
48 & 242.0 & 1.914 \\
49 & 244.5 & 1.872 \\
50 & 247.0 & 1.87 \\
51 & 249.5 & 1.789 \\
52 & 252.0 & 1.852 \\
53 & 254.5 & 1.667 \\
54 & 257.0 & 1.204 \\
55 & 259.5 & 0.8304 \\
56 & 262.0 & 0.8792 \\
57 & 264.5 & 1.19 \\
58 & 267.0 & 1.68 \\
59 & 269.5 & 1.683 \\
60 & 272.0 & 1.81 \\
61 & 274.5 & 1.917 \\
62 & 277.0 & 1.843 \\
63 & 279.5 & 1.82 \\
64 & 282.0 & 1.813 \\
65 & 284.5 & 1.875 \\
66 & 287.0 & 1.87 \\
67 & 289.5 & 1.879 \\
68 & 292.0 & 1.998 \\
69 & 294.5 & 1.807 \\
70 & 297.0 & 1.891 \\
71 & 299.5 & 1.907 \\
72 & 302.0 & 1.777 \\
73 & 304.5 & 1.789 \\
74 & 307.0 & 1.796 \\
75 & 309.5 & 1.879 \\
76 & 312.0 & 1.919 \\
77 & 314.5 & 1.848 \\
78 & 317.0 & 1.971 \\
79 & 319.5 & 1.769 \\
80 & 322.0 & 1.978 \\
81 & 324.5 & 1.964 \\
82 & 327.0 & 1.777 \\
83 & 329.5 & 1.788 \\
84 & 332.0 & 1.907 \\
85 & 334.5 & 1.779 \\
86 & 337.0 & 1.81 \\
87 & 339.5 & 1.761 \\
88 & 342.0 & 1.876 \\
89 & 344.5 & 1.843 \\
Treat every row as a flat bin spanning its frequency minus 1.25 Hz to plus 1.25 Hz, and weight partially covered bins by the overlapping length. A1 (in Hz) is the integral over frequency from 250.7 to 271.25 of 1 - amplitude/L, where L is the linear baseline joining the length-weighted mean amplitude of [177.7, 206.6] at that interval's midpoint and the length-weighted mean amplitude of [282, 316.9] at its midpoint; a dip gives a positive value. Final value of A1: 4.4 Hz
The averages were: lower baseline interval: 1.59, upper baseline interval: 1.87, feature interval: 1.38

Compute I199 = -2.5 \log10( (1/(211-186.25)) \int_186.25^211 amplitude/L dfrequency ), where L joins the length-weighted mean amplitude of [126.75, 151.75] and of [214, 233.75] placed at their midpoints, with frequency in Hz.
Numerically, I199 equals 0.231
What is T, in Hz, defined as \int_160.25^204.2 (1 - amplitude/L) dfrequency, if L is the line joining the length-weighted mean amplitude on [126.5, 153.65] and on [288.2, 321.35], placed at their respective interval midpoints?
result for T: 3.7 Hz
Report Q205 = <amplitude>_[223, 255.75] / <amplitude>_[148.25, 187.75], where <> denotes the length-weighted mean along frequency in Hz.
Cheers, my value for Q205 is 0.94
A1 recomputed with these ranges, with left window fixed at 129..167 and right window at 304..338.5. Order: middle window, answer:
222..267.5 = 5.32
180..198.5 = 3.12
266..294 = 0.36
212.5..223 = 0.08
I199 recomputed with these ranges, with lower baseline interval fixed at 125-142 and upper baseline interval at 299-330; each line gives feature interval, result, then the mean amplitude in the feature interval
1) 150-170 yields 0.00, 1.88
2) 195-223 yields 0.14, 1.64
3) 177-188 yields -0.06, 2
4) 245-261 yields 0.21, 1.54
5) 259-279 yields 0.23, 1.52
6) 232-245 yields 0.02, 1.84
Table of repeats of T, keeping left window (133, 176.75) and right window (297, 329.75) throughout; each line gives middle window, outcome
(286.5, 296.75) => -0.1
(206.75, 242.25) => 0.7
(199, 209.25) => 1.4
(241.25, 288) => 5.6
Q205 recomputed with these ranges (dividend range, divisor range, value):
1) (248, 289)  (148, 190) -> 0.84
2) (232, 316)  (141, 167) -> 0.93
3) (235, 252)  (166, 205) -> 1.08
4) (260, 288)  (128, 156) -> 0.88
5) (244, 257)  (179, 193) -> 0.95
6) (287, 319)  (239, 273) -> 1.19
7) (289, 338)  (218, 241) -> 1.02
